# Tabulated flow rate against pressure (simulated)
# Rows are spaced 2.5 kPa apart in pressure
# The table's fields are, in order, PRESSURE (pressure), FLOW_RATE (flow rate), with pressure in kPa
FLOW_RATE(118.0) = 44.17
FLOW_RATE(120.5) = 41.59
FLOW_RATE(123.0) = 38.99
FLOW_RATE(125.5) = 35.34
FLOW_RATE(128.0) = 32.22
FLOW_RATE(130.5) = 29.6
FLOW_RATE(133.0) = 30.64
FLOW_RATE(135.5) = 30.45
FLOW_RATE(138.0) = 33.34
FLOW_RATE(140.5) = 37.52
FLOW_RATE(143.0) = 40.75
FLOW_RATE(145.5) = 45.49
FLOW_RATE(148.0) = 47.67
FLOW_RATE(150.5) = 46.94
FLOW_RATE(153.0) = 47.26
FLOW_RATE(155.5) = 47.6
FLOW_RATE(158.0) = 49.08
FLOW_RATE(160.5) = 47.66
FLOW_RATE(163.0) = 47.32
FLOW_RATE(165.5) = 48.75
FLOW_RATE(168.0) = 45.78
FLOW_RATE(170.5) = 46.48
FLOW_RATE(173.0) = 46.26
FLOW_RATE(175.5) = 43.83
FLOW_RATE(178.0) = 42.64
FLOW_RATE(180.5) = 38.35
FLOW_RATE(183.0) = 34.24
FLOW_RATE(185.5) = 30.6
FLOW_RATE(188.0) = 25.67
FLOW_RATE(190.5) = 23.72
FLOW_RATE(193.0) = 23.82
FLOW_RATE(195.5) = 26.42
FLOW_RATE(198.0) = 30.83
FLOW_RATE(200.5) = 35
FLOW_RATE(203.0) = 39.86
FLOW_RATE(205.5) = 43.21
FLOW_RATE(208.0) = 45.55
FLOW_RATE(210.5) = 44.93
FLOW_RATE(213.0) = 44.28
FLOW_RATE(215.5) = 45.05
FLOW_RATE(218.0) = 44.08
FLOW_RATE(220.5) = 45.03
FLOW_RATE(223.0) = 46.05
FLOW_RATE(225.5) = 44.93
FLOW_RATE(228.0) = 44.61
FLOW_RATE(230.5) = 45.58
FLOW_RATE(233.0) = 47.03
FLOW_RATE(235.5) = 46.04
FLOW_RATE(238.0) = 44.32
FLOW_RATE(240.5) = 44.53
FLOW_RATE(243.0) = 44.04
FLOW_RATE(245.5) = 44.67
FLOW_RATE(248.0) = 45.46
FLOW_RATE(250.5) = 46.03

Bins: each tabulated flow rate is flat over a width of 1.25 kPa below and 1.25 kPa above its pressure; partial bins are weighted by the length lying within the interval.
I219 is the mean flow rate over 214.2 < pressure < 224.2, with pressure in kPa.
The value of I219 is 45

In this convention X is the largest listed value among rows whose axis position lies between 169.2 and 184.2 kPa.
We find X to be 46.48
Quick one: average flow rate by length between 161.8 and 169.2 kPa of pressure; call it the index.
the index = 47.3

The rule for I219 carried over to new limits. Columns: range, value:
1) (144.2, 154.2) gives 46.8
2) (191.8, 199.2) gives 27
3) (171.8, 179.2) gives 44.2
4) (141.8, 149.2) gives 44.6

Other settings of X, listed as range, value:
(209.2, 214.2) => 44.93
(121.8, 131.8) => 38.99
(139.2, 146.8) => 45.49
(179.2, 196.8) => 38.35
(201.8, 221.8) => 45.55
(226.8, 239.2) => 47.03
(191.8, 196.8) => 26.42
